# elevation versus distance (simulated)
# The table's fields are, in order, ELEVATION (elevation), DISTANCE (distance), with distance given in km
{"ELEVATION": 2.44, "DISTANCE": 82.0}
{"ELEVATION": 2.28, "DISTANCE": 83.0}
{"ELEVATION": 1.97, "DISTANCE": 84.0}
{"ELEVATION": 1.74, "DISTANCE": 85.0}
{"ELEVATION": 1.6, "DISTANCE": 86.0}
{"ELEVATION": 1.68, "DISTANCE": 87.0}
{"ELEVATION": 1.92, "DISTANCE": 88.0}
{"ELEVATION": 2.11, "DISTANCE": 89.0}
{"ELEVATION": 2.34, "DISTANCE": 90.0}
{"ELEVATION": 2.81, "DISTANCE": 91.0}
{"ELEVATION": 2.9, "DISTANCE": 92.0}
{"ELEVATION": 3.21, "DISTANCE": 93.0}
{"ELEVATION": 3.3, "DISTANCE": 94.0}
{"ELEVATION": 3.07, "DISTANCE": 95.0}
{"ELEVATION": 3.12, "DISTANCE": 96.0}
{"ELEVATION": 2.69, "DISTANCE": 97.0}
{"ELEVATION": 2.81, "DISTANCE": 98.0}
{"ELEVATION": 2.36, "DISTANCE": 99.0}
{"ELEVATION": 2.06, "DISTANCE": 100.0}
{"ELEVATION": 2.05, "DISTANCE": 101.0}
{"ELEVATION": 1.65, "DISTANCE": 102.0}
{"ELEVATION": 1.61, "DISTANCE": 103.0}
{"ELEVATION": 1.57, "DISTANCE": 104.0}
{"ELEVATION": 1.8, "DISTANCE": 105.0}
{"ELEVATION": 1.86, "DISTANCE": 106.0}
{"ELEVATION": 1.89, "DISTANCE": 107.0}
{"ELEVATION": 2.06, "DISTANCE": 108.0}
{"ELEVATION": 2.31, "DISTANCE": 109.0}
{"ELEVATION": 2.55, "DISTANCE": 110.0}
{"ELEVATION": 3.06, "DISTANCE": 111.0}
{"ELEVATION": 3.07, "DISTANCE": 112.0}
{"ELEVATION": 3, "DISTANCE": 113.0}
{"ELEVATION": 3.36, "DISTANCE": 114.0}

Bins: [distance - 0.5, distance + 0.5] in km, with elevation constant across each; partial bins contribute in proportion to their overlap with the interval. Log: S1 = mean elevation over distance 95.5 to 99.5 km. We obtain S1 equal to 2.75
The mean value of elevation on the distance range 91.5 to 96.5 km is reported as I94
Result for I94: 3.12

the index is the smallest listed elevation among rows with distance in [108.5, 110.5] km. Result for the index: 2.31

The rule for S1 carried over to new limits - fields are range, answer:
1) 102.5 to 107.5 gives 1.75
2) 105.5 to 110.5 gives 2.13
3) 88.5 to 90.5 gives 2.22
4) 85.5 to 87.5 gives 1.64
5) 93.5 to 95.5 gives 3.18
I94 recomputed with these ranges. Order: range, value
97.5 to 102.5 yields 2.19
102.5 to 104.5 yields 1.59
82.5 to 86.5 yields 1.9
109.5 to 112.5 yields 2.89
